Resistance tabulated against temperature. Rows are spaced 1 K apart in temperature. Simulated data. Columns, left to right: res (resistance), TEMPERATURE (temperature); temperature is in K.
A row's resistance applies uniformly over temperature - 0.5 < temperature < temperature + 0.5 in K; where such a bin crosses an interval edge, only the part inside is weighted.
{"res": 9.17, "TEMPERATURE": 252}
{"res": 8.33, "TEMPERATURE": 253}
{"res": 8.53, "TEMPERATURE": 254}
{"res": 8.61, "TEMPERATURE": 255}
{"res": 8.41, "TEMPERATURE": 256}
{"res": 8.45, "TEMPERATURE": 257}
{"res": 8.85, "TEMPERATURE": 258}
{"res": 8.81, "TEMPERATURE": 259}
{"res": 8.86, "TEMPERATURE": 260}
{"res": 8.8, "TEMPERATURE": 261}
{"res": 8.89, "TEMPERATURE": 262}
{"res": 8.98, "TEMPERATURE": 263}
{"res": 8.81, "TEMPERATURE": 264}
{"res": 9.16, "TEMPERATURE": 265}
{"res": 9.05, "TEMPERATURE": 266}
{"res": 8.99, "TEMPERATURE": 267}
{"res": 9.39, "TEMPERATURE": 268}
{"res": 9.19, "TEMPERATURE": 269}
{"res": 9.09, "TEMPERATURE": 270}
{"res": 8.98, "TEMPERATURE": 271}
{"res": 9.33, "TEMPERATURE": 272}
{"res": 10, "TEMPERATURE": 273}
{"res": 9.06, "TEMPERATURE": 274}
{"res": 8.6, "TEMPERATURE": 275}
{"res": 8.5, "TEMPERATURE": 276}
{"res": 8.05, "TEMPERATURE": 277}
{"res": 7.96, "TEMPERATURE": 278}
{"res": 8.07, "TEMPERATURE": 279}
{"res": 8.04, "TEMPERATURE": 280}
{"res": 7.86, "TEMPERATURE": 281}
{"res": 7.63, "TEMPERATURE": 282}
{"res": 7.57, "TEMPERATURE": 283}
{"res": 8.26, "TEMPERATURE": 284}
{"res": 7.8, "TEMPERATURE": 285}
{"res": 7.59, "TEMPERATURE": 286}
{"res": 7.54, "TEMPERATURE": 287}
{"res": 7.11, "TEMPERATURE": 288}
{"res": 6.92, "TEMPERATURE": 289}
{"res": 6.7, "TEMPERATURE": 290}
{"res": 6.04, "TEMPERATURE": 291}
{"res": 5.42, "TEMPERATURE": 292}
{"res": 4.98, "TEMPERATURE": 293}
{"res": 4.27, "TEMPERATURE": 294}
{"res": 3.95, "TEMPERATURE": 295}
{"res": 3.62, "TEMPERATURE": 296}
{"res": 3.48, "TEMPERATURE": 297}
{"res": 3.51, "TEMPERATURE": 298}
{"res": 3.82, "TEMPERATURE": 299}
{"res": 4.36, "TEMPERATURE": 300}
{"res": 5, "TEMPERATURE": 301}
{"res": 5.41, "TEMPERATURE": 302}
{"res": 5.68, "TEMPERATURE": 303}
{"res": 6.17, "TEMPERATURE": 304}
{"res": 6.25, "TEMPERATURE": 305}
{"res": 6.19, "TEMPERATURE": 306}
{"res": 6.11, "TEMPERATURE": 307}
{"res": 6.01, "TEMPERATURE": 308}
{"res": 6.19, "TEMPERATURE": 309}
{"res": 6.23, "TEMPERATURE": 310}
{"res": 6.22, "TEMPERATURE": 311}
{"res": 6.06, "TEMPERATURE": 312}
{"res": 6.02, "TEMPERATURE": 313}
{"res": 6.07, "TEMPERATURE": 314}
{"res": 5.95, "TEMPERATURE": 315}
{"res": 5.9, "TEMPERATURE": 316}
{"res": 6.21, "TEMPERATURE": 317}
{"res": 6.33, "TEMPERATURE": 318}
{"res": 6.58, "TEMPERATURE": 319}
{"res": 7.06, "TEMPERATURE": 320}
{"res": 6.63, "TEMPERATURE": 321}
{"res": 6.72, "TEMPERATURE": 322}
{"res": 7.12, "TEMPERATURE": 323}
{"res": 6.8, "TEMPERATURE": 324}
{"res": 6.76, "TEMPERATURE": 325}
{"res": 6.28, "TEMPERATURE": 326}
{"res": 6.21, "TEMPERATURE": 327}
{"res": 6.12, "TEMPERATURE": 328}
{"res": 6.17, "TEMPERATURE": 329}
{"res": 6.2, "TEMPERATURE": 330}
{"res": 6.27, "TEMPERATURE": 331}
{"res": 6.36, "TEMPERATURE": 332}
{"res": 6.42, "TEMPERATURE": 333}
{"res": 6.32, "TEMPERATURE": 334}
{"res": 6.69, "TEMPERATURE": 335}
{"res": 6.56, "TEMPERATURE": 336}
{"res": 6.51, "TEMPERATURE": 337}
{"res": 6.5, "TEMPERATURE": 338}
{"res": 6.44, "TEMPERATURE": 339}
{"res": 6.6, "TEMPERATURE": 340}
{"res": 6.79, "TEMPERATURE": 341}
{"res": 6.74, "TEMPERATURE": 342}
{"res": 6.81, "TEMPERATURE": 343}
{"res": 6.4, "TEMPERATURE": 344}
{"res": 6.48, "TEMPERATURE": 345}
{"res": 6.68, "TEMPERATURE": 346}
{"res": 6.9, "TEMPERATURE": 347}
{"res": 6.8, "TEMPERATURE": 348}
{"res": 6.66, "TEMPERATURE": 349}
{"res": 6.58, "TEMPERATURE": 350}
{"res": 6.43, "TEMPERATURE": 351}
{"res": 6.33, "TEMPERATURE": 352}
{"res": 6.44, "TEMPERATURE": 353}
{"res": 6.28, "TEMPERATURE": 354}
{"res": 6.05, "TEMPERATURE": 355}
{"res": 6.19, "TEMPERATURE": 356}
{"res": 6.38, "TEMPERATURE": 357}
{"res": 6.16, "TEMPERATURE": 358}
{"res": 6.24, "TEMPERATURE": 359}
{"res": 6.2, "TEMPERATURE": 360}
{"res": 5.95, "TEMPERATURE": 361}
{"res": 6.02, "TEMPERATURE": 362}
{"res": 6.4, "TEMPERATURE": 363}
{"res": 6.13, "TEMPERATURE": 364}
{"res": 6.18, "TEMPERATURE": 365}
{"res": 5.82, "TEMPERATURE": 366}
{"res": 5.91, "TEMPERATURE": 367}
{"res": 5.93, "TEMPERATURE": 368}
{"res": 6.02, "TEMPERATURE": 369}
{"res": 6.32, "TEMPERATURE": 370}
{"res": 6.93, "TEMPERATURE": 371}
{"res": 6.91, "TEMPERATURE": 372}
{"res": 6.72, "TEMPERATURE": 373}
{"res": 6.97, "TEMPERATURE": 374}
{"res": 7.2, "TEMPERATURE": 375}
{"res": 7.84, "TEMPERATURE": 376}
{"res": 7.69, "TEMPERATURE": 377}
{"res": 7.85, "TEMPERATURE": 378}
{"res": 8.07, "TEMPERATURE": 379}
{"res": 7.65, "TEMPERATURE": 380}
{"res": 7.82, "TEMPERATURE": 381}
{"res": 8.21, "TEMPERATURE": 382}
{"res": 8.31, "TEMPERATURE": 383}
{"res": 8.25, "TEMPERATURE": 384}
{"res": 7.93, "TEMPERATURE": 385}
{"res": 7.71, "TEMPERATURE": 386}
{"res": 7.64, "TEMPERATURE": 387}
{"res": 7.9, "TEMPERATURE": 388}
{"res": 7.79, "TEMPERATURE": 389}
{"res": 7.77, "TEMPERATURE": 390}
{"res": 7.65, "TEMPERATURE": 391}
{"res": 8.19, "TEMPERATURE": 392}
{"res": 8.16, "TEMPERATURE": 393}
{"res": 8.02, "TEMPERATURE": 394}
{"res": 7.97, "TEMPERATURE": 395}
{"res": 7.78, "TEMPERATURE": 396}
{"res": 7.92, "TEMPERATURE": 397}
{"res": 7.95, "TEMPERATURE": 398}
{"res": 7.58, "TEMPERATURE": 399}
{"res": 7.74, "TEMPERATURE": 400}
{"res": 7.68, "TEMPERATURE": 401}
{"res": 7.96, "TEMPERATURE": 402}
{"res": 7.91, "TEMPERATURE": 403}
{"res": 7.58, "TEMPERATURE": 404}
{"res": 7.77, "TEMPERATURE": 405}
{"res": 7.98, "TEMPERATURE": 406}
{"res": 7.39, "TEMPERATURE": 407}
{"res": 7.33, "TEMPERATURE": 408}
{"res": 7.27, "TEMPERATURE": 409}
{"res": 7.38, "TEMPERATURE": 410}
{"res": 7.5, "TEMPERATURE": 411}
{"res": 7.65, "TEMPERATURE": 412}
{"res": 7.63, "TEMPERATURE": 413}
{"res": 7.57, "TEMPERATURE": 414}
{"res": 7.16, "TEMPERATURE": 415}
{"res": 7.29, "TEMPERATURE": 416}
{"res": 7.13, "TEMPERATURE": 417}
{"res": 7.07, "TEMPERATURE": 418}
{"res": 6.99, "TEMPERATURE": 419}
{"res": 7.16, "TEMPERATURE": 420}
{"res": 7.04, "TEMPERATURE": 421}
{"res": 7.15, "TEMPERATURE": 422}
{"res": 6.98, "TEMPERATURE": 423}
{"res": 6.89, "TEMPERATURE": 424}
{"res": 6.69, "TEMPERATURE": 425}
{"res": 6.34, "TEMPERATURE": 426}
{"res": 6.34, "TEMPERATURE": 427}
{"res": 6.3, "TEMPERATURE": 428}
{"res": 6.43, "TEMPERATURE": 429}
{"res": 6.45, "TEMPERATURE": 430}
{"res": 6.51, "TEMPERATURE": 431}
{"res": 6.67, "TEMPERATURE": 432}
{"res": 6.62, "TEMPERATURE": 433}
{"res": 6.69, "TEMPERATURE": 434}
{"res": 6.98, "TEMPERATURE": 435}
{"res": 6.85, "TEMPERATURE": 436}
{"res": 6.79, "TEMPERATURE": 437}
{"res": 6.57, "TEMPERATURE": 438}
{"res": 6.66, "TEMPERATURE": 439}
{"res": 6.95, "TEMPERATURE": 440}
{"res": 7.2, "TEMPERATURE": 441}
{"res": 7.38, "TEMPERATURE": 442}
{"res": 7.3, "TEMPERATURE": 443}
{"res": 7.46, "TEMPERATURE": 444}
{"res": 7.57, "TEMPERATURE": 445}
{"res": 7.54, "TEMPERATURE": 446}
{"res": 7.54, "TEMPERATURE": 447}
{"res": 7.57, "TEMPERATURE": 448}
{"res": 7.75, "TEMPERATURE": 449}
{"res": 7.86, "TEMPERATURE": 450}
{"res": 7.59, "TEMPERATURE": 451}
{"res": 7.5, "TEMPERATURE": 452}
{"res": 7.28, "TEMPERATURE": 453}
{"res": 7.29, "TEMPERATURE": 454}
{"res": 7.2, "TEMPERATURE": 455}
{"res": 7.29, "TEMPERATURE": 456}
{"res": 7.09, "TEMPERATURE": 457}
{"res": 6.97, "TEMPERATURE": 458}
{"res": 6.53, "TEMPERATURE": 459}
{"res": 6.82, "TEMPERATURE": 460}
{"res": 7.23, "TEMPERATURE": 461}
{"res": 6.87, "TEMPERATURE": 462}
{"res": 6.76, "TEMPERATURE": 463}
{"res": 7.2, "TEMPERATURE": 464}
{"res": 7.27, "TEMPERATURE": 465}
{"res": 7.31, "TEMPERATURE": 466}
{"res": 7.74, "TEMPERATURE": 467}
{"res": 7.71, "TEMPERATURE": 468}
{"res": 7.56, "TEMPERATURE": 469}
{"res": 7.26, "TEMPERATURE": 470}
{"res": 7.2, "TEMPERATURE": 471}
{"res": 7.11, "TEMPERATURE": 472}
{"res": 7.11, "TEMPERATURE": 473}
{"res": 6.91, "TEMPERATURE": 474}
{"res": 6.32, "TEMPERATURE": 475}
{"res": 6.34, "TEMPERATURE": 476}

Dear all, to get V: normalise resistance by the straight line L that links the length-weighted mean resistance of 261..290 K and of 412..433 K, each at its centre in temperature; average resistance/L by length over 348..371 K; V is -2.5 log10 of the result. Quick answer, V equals 0.21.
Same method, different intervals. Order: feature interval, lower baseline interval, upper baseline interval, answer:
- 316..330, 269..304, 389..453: 0.07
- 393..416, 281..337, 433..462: -0.12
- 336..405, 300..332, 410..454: -0.07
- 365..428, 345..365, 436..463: -0.10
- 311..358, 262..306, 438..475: 0.11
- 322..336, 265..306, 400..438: 0.09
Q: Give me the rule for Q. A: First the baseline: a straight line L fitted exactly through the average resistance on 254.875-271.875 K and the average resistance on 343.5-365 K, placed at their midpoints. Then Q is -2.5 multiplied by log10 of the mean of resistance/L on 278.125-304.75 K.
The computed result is 0.32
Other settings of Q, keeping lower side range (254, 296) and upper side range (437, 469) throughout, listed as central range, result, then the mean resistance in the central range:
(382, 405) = -0.055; 7.89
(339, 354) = 0.165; 6.6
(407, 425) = 0.025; 7.23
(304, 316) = 0.269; 6.11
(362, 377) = 0.161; 6.54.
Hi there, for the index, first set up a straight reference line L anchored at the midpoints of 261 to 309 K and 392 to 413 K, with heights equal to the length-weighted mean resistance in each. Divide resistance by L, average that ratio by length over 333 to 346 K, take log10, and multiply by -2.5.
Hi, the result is 0.13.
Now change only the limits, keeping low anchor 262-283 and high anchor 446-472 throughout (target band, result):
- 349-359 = 0.267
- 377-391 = -0.004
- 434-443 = 0.079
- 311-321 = 0.317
